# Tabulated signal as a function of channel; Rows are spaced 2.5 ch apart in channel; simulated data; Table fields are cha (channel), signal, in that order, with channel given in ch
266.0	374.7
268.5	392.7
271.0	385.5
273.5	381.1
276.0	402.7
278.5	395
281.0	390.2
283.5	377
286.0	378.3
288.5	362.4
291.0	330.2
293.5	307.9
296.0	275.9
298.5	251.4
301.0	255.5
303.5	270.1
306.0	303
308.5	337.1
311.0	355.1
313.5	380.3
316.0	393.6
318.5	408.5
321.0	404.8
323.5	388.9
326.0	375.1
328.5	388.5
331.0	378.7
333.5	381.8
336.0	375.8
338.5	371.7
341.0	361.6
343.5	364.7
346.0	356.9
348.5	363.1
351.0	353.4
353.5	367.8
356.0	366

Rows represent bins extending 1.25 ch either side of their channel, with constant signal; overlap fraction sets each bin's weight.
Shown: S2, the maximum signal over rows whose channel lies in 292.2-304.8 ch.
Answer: 307.9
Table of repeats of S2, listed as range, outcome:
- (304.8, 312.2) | 355.1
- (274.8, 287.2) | 402.7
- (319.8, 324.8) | 404.8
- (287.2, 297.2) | 362.4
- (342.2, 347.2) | 364.7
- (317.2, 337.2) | 408.5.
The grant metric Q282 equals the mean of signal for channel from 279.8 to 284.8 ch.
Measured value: 383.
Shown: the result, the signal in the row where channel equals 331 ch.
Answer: 378.7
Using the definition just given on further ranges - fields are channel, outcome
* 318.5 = 408.5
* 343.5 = 364.7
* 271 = 385.5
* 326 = 375.1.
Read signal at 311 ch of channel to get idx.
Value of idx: 355.1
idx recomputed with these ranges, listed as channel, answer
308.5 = 337.1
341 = 361.6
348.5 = 363.1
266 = 374.7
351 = 353.4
